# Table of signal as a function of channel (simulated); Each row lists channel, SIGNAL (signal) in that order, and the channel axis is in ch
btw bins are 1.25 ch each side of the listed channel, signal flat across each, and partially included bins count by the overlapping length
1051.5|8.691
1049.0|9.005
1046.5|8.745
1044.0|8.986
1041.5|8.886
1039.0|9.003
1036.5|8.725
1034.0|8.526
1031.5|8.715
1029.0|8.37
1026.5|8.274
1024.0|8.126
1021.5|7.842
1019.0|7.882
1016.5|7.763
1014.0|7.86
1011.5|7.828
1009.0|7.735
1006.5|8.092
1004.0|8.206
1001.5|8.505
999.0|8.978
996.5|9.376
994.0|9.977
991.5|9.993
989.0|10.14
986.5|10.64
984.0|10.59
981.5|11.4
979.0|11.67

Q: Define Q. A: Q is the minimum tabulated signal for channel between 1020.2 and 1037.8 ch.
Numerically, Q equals 7.842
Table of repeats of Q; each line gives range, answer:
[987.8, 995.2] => 9.977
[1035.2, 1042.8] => 8.725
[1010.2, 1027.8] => 7.763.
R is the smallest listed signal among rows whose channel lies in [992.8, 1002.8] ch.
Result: 8.505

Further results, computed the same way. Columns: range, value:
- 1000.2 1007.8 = 8.092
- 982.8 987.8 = 10.59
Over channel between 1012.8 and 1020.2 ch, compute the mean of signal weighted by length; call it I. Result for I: 7.83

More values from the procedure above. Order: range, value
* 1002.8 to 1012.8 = 7.96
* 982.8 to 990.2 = 10.5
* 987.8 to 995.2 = 10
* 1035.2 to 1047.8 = 8.87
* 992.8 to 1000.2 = 9.44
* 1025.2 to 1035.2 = 8.47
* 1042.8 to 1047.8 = 8.87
